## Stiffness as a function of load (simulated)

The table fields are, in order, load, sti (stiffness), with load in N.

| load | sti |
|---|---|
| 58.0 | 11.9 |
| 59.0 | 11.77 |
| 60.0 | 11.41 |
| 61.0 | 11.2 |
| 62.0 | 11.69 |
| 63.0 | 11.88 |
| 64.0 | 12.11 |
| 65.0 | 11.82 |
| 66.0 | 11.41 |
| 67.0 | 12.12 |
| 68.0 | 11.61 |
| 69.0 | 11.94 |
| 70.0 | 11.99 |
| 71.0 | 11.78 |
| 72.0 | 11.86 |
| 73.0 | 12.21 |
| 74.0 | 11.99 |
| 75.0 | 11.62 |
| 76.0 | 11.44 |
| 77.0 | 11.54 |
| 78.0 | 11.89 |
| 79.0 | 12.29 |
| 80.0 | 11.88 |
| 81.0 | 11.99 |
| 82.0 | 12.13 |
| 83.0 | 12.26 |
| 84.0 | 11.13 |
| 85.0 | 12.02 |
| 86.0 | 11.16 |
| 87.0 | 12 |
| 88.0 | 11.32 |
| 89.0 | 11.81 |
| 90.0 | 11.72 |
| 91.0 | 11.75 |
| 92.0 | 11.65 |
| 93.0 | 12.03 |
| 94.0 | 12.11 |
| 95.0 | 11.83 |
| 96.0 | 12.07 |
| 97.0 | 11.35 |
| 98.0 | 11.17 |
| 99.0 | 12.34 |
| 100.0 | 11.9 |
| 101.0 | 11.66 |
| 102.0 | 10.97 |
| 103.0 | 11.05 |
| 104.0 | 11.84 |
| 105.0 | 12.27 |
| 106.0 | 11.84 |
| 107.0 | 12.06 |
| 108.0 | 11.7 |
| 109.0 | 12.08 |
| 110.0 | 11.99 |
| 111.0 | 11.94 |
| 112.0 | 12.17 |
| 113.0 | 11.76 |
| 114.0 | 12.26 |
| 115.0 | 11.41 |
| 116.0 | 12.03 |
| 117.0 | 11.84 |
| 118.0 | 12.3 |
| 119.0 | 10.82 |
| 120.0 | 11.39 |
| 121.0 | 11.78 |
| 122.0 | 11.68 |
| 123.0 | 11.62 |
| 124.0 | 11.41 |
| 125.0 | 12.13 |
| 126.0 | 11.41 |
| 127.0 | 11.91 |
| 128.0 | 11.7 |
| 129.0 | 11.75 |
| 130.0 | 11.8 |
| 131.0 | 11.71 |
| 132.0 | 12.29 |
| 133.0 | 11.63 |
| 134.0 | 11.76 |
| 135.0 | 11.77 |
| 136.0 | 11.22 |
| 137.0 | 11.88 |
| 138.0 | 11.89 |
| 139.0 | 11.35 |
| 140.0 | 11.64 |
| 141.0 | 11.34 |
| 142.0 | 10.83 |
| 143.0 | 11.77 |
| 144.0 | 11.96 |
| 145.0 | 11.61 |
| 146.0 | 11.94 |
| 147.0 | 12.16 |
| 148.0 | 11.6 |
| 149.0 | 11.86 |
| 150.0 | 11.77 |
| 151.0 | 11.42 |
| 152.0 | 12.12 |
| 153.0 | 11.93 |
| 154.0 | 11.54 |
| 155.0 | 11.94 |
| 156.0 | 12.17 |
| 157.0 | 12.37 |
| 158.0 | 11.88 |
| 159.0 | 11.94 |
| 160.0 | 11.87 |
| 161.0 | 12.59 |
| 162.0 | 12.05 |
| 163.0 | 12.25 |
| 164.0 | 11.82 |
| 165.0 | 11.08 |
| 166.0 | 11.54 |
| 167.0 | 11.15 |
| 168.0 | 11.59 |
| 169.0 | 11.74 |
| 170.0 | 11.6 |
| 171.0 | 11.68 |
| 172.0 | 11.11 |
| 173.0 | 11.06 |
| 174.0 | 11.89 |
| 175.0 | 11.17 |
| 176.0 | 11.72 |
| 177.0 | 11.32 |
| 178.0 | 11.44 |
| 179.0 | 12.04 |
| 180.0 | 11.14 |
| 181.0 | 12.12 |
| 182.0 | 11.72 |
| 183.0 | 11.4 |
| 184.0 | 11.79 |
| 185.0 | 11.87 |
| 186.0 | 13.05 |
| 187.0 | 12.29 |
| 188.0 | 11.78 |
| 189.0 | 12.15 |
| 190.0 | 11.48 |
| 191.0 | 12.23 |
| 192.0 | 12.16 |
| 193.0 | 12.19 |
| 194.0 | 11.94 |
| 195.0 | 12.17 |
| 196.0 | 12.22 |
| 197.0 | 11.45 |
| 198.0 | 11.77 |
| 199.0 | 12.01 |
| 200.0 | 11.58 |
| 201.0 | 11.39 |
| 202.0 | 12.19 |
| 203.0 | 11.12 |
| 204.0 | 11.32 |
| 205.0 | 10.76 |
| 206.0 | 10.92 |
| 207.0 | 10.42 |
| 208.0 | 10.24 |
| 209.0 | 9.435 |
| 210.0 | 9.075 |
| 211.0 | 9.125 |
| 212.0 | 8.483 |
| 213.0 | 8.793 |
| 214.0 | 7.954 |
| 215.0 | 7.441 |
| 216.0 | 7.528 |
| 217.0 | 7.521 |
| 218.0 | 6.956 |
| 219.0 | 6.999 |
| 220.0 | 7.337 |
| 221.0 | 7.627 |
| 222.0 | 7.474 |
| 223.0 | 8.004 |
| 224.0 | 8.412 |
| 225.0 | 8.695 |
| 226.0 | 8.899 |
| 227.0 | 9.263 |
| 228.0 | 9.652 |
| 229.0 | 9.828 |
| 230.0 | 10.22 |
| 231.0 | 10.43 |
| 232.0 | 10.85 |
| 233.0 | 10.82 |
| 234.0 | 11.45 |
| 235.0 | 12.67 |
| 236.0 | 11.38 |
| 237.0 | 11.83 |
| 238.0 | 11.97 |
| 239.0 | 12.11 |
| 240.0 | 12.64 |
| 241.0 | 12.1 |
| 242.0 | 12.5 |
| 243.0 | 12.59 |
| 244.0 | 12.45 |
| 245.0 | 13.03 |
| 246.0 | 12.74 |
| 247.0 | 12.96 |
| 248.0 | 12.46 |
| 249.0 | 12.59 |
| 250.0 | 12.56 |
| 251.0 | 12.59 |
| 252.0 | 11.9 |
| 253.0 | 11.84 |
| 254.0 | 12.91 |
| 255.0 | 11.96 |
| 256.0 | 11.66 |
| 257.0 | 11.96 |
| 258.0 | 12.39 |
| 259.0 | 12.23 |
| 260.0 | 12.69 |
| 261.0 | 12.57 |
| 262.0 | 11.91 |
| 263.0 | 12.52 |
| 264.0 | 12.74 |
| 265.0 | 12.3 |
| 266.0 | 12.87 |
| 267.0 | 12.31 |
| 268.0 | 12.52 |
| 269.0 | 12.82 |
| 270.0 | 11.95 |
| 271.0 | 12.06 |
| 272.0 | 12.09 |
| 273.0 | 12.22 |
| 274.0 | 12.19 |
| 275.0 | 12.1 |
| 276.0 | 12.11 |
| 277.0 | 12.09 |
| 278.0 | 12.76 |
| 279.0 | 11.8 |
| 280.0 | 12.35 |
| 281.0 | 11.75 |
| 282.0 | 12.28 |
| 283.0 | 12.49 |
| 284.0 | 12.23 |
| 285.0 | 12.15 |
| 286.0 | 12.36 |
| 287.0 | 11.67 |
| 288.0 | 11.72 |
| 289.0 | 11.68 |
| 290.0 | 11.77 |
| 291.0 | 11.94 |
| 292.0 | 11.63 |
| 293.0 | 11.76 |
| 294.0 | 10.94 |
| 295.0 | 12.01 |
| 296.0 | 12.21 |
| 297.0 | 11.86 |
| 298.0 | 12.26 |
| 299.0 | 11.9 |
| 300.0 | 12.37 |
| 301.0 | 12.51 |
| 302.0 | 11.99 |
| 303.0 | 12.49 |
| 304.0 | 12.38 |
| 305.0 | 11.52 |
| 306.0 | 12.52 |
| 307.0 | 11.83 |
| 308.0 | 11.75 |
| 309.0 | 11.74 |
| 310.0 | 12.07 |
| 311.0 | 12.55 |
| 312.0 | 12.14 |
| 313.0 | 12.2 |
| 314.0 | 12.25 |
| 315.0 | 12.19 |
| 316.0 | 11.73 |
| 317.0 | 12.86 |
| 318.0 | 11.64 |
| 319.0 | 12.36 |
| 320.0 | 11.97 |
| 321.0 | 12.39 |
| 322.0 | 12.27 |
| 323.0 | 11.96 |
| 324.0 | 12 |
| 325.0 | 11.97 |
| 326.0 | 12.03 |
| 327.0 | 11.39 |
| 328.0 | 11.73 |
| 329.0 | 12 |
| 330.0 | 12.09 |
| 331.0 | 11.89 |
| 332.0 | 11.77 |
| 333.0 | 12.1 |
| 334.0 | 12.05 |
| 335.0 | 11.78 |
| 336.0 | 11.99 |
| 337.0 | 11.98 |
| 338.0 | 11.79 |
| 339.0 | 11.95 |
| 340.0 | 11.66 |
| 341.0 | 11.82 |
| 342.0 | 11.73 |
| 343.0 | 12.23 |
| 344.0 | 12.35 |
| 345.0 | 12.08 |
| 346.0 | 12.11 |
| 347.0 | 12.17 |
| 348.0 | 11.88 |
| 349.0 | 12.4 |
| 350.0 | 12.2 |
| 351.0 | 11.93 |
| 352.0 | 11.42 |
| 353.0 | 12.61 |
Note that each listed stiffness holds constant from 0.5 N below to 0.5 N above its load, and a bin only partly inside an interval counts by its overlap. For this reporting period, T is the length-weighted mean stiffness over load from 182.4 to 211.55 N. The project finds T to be 11.4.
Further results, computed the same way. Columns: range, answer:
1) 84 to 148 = 11.7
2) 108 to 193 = 11.8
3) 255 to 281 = 12.3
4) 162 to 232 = 10.6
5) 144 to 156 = 11.8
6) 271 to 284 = 12.2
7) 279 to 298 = 11.9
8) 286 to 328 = 12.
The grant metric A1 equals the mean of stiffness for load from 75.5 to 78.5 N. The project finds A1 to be 11.6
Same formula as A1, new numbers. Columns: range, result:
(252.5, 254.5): 12.4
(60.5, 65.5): 11.7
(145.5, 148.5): 11.9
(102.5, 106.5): 11.8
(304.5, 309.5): 11.9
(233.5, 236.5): 11.8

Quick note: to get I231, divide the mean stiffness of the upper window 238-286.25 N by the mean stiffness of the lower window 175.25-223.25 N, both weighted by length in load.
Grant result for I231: 1.2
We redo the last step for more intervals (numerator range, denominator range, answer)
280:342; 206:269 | 1.11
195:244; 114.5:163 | 0.86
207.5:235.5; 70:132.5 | 0.76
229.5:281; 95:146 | 1.04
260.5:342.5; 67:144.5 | 1.03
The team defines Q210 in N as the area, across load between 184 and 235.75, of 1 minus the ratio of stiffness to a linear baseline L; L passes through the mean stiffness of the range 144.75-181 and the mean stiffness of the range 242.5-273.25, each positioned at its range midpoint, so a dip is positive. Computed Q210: 7.74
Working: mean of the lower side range 11.7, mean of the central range 10.2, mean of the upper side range 12.4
